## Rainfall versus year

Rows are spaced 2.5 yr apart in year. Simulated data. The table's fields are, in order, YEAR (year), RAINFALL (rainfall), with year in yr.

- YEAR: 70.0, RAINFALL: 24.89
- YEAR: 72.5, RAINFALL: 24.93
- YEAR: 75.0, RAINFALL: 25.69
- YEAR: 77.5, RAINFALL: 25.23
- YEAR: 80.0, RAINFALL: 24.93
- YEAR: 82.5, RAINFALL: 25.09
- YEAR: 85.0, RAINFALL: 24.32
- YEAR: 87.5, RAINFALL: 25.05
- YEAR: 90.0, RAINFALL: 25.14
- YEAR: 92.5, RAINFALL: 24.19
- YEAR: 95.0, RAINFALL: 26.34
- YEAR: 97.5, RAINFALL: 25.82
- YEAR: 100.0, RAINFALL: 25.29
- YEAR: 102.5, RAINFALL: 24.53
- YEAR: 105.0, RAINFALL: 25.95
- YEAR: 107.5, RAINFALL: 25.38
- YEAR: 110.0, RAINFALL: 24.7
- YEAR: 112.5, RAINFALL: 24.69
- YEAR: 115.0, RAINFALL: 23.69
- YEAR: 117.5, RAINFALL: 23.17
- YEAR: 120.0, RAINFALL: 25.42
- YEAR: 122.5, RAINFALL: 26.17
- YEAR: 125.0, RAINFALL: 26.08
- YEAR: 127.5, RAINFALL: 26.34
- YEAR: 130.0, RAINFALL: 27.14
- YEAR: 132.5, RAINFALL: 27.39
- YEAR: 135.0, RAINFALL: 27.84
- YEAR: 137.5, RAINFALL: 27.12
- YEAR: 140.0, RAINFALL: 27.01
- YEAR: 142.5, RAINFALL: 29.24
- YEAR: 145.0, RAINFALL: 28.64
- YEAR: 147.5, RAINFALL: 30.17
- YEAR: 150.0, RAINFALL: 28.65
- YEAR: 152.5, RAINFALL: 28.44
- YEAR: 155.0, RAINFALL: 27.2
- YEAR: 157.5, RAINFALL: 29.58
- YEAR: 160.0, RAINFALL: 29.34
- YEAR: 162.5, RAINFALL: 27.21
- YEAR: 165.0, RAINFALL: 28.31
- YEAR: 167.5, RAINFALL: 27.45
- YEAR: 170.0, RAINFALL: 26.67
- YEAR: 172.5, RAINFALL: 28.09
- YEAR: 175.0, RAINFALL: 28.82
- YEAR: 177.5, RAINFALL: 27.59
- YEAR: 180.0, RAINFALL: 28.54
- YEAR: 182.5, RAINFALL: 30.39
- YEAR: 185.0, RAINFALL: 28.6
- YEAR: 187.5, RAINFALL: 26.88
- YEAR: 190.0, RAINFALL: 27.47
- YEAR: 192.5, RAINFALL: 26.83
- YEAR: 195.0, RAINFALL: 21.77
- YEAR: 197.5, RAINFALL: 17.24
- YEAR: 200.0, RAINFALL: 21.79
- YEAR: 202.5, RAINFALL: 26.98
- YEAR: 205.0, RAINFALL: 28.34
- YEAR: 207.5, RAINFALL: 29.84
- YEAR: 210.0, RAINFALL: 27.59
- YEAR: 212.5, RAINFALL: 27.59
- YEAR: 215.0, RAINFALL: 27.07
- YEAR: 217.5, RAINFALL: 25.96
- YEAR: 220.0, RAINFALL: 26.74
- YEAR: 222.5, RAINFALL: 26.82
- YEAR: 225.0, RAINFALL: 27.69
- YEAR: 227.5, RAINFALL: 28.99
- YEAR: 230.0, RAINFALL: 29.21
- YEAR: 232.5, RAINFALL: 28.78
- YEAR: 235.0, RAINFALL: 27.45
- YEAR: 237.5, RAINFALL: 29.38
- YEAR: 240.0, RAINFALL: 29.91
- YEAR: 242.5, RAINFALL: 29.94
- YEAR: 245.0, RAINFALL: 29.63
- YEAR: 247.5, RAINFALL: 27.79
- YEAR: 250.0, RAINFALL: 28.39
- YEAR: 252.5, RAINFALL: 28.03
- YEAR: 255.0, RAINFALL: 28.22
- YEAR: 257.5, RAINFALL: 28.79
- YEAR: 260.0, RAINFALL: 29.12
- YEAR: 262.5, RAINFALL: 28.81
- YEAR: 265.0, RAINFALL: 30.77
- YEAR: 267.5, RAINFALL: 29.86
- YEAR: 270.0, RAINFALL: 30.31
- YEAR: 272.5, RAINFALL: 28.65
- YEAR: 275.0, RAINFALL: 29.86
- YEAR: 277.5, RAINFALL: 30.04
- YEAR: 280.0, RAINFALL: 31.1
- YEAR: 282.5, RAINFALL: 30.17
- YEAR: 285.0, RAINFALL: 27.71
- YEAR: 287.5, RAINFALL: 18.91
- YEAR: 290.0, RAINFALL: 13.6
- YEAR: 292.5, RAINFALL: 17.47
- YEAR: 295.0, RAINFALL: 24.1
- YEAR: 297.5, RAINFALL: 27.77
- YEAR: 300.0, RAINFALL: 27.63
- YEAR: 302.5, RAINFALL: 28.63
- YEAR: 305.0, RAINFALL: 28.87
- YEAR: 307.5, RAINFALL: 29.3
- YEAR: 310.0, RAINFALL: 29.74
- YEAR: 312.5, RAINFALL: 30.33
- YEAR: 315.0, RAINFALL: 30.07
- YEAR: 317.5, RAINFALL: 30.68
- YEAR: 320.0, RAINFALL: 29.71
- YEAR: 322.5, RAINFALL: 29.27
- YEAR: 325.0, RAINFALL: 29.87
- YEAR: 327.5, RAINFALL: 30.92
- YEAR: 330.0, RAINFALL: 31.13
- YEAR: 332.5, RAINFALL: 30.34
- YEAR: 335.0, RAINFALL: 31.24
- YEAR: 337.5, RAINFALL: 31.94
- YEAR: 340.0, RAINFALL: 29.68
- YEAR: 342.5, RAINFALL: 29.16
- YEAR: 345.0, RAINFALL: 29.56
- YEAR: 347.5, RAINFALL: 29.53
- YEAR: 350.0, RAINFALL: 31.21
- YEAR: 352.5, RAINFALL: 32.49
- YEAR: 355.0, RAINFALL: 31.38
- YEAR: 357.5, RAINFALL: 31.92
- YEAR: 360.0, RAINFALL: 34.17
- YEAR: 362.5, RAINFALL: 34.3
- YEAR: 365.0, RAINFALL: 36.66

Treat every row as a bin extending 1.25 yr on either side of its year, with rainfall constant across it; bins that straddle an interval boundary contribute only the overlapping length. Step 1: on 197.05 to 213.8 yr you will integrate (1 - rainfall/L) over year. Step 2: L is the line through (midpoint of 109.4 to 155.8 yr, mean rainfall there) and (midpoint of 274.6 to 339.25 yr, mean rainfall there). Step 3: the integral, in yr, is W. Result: 0.8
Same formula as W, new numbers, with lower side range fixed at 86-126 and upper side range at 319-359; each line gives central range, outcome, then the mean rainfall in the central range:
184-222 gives 1.87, 26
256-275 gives -0.40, 29.5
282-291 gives 2.19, 22.2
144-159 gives -1.50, 28.8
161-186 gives -1.39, 28.2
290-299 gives 2.33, 21.9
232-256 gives -0.34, 28.8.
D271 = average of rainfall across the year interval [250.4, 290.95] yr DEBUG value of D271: 27.9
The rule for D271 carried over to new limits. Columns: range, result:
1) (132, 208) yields 27.4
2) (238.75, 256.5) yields 28.8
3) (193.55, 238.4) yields 26.6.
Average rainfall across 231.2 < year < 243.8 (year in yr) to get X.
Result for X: 29.1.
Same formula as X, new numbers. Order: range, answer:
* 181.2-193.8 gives 28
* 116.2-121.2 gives 24.3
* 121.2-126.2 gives 26.1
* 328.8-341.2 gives 30.9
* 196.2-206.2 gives 23.6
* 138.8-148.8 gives 28.8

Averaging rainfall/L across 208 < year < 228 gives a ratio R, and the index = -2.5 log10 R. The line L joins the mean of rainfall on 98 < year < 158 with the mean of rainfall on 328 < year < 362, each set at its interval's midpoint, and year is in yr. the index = 0.04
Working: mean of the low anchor 26.6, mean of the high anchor 31.1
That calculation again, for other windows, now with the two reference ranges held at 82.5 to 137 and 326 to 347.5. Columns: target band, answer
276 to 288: 0.04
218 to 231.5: 0.01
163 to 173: -0.03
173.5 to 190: -0.05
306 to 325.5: 0.00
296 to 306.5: 0.06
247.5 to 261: 0.01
